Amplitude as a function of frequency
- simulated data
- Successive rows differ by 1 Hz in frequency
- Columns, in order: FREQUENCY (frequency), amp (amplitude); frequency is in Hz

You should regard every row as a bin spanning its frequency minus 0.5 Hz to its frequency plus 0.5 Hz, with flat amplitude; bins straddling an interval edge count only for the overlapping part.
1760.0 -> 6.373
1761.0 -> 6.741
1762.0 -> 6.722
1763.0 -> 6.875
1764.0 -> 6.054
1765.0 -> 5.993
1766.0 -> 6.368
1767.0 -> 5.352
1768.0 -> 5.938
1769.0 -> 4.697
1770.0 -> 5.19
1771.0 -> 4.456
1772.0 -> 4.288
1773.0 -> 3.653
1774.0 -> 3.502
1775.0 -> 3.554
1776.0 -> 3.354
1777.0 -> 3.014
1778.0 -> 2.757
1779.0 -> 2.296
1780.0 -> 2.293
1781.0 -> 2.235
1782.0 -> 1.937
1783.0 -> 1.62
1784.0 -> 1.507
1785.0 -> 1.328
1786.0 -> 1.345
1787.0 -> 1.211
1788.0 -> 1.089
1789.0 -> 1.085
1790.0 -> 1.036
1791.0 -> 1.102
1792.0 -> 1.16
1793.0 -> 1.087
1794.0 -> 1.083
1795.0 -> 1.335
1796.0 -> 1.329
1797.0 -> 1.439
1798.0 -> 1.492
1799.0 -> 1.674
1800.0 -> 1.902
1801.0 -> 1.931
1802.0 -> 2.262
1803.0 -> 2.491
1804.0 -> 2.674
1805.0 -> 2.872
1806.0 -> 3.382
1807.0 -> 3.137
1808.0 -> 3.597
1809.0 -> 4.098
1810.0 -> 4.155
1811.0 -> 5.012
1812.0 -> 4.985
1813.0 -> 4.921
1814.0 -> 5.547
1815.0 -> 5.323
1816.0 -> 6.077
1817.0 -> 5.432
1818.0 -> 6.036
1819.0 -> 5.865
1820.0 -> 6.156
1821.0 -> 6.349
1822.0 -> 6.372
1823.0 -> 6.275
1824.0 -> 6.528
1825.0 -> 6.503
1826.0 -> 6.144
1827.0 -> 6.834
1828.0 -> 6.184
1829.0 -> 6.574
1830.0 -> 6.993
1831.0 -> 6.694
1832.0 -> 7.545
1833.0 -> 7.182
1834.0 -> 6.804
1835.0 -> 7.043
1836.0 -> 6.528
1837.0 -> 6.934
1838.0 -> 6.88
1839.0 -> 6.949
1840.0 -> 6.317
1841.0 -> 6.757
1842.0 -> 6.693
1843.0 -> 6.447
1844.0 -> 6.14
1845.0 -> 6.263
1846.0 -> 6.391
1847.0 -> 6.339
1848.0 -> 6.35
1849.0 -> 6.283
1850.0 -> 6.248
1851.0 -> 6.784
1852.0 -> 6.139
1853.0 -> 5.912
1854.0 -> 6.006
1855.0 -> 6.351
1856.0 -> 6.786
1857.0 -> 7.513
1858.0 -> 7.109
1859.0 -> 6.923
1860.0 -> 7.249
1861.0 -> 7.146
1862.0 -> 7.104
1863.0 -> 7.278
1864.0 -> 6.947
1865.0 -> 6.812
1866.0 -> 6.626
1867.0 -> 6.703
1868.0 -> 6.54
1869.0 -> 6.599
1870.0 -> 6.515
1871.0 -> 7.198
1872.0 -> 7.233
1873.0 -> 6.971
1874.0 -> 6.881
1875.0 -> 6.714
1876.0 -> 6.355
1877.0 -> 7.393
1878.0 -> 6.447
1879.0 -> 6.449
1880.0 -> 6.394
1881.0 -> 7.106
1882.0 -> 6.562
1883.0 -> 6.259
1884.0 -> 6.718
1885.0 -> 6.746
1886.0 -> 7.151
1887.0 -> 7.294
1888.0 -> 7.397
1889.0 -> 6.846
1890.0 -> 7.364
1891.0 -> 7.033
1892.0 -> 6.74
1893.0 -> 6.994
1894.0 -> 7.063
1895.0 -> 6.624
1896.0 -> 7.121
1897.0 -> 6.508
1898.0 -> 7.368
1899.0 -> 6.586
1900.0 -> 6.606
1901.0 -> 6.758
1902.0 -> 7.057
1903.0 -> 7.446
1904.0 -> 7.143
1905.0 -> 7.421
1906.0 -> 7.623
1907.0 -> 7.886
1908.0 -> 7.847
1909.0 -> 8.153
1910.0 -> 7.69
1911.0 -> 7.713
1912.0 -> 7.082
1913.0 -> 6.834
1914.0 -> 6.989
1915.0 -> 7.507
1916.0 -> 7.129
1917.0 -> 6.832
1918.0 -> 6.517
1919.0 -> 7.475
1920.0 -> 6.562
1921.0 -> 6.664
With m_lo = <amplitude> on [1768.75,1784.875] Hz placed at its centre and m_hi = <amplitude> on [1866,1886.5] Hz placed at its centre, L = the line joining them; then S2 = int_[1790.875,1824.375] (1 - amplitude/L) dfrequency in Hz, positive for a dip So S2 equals 5.2 Hz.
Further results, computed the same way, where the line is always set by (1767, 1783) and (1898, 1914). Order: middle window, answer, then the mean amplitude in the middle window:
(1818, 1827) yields -2.5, 6.29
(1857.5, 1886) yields -2.3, 6.83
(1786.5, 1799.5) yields 9.0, 1.24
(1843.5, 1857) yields -1.5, 6.35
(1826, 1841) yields -4.5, 6.79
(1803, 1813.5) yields 1.6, 3.82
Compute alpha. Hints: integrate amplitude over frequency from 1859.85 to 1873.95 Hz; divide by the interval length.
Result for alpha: 6.91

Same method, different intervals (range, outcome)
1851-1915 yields 6.96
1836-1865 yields 6.65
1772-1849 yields 4.27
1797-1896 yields 6.06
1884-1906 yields 7.02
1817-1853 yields 6.51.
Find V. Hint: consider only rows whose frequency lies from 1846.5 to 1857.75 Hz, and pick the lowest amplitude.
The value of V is 5.912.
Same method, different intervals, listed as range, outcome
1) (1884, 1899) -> 6.508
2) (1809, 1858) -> 4.098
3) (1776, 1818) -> 1.036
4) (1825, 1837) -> 6.144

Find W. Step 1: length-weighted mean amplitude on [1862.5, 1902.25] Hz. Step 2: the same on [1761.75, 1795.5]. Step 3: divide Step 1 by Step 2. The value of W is 2.2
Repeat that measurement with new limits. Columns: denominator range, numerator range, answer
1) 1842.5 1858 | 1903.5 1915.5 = 1.17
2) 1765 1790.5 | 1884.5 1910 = 2.34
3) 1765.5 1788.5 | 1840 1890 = 2.12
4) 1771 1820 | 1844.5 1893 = 2.33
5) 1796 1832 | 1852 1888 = 1.45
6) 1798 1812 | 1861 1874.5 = 2.27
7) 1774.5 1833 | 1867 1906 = 1.89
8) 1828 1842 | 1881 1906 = 1.02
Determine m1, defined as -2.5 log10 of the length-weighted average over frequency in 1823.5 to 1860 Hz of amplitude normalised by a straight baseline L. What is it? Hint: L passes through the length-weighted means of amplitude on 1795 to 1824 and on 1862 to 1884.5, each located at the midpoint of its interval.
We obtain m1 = -0.23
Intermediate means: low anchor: 4.02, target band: 6.62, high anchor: 6.77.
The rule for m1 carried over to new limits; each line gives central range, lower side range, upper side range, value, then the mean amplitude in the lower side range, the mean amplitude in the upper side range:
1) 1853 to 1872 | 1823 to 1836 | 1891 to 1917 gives 0.014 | 6.73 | 7.19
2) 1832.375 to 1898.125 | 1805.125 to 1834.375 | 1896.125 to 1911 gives -0.033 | 5.71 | 7.3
